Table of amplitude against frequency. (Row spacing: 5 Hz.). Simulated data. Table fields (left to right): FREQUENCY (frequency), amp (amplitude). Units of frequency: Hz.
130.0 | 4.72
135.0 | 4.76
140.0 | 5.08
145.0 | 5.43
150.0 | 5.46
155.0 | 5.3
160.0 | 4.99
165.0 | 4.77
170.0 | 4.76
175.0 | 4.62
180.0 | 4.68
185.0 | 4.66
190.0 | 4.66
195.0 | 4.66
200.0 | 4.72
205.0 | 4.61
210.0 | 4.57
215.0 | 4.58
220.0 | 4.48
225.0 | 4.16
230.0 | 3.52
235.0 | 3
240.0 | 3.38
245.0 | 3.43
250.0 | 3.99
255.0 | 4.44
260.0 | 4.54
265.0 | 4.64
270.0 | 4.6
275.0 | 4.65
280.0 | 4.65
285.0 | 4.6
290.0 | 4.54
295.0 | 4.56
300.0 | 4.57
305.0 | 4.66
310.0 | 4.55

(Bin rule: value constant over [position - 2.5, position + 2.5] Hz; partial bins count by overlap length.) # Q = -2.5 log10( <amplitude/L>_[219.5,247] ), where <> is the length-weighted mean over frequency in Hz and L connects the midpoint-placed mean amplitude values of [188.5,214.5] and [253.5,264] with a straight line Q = 0.26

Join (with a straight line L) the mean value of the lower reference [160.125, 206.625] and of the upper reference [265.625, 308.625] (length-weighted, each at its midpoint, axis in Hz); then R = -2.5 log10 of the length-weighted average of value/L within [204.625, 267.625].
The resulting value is 0.14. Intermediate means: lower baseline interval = 4.7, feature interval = 4.09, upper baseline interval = 4.6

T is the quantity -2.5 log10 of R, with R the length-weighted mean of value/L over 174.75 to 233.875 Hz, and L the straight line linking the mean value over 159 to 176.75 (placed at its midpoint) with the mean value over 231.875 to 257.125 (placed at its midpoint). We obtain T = -0.06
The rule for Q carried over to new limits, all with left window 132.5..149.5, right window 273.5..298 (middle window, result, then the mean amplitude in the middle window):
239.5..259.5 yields 0.202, 3.93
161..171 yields 0.053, 4.8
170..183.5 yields 0.074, 4.67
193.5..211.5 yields 0.060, 4.64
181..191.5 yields 0.068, 4.66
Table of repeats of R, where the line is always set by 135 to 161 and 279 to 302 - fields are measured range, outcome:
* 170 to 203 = 0.084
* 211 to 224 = 0.096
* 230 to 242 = 0.429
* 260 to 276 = 0.016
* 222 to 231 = 0.233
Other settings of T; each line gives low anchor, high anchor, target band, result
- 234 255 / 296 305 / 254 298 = -0.11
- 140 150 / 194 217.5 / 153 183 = 0.05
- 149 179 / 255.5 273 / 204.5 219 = 0.05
